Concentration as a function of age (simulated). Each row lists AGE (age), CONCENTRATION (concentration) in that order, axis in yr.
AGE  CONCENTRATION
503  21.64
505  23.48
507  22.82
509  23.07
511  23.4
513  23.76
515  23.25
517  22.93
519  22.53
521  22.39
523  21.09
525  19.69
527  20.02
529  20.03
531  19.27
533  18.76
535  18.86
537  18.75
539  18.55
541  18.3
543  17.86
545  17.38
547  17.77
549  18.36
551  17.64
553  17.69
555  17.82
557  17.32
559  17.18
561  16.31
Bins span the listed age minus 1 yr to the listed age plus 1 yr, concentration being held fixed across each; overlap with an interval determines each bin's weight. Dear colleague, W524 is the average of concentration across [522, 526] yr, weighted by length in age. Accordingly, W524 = 20.4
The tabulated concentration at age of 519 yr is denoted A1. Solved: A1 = 22.53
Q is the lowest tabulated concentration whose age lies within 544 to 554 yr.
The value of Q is 17.38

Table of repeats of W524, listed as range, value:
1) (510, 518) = 23.3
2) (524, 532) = 19.8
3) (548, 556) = 17.9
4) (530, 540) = 18.8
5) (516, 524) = 22.2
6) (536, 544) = 18.4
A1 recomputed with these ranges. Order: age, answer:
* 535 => 18.86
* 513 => 23.76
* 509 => 23.07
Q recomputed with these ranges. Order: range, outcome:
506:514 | 22.82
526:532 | 19.27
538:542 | 18.3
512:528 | 19.69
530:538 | 18.75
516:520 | 22.53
